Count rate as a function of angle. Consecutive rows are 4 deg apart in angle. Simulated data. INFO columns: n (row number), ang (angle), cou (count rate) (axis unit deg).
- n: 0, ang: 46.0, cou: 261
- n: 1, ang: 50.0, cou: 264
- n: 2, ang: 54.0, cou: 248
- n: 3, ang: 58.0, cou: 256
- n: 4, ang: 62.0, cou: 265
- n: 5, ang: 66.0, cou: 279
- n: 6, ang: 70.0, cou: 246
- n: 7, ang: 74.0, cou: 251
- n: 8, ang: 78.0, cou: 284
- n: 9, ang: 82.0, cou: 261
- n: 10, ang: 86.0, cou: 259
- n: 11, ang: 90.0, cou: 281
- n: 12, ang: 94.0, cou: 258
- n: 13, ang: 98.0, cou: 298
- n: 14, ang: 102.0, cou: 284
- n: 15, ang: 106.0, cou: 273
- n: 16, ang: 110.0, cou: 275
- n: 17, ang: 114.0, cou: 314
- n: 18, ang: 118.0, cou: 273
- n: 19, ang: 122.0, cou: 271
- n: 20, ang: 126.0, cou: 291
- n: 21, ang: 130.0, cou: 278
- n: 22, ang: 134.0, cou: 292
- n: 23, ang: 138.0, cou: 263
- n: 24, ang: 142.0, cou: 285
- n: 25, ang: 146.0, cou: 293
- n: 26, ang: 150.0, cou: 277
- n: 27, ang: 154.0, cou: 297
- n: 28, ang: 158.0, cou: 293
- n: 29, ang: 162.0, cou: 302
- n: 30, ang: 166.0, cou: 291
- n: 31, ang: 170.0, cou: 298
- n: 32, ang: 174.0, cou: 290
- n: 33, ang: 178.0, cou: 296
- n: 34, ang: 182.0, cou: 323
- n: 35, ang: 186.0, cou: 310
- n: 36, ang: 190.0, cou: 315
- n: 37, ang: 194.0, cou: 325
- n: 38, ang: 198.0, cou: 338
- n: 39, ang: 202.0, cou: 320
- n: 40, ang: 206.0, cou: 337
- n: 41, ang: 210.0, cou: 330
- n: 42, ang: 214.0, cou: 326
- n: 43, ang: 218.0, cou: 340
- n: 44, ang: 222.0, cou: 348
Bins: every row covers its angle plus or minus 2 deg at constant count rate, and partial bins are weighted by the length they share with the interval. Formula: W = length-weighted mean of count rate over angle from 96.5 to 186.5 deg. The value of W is 289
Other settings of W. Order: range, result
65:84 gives 263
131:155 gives 284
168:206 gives 314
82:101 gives 273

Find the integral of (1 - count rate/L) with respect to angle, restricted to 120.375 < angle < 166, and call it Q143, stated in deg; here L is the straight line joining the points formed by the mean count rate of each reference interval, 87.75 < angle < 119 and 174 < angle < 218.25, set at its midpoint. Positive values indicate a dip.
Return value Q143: 2.0 deg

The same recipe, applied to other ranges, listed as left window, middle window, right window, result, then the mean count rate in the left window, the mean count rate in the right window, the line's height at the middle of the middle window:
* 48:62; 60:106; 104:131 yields -0.21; 257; 282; 268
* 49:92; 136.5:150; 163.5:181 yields 0.28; 263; 296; 286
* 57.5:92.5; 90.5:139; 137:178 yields -0.75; 265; 290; 277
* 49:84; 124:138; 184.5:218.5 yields 0.43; 261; 326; 293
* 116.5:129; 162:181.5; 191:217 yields 0.77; 279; 329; 309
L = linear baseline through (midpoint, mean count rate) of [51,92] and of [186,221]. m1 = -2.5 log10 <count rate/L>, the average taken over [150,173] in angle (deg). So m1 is 0.05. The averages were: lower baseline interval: 263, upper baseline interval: 328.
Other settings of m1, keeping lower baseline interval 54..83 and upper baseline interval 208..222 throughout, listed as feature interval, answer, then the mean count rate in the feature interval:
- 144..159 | 0.05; 290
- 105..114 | 0.00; 283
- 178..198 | 0.01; 318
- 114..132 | 0.03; 282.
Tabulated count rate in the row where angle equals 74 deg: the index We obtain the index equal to 251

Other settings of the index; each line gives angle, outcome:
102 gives 284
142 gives 285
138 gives 263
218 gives 340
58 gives 256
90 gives 281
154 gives 297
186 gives 310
